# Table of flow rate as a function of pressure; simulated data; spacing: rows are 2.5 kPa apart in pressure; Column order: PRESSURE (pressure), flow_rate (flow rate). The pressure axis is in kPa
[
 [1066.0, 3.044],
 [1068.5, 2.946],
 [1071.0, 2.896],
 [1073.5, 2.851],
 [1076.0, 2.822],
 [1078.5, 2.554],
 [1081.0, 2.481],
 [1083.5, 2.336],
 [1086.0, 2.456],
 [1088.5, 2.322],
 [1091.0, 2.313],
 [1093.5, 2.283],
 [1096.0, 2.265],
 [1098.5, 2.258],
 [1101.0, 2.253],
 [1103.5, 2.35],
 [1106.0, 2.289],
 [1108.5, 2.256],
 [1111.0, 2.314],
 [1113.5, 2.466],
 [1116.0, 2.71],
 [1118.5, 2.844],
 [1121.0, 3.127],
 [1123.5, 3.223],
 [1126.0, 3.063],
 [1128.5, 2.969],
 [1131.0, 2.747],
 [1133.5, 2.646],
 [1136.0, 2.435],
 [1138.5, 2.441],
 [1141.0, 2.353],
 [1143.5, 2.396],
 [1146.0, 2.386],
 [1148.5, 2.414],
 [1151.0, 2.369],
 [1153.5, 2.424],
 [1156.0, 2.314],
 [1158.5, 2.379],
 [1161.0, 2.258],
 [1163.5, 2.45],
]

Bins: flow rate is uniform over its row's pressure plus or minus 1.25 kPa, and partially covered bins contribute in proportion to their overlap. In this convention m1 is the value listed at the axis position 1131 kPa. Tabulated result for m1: 2.747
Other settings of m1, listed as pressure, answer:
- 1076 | 2.822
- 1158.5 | 2.379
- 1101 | 2.253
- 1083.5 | 2.336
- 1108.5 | 2.256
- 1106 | 2.289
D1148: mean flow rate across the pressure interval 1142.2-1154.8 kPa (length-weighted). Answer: 2.4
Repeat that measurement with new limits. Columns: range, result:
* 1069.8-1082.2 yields 2.72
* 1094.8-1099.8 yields 2.26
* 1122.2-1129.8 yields 3.08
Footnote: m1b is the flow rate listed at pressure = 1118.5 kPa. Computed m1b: 2.844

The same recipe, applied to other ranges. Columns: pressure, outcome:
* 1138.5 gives 2.441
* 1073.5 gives 2.851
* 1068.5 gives 2.946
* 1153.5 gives 2.424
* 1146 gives 2.386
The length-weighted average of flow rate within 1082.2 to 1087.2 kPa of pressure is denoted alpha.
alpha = 2.4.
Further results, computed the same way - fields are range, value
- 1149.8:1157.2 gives 2.37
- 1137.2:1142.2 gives 2.4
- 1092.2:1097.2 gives 2.27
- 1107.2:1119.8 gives 2.52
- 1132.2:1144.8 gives 2.46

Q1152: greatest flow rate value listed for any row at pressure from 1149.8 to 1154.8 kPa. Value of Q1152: 2.424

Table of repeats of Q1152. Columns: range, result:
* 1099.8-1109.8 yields 2.35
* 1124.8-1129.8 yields 3.063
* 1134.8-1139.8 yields 2.441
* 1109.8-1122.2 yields 3.127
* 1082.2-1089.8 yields 2.456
